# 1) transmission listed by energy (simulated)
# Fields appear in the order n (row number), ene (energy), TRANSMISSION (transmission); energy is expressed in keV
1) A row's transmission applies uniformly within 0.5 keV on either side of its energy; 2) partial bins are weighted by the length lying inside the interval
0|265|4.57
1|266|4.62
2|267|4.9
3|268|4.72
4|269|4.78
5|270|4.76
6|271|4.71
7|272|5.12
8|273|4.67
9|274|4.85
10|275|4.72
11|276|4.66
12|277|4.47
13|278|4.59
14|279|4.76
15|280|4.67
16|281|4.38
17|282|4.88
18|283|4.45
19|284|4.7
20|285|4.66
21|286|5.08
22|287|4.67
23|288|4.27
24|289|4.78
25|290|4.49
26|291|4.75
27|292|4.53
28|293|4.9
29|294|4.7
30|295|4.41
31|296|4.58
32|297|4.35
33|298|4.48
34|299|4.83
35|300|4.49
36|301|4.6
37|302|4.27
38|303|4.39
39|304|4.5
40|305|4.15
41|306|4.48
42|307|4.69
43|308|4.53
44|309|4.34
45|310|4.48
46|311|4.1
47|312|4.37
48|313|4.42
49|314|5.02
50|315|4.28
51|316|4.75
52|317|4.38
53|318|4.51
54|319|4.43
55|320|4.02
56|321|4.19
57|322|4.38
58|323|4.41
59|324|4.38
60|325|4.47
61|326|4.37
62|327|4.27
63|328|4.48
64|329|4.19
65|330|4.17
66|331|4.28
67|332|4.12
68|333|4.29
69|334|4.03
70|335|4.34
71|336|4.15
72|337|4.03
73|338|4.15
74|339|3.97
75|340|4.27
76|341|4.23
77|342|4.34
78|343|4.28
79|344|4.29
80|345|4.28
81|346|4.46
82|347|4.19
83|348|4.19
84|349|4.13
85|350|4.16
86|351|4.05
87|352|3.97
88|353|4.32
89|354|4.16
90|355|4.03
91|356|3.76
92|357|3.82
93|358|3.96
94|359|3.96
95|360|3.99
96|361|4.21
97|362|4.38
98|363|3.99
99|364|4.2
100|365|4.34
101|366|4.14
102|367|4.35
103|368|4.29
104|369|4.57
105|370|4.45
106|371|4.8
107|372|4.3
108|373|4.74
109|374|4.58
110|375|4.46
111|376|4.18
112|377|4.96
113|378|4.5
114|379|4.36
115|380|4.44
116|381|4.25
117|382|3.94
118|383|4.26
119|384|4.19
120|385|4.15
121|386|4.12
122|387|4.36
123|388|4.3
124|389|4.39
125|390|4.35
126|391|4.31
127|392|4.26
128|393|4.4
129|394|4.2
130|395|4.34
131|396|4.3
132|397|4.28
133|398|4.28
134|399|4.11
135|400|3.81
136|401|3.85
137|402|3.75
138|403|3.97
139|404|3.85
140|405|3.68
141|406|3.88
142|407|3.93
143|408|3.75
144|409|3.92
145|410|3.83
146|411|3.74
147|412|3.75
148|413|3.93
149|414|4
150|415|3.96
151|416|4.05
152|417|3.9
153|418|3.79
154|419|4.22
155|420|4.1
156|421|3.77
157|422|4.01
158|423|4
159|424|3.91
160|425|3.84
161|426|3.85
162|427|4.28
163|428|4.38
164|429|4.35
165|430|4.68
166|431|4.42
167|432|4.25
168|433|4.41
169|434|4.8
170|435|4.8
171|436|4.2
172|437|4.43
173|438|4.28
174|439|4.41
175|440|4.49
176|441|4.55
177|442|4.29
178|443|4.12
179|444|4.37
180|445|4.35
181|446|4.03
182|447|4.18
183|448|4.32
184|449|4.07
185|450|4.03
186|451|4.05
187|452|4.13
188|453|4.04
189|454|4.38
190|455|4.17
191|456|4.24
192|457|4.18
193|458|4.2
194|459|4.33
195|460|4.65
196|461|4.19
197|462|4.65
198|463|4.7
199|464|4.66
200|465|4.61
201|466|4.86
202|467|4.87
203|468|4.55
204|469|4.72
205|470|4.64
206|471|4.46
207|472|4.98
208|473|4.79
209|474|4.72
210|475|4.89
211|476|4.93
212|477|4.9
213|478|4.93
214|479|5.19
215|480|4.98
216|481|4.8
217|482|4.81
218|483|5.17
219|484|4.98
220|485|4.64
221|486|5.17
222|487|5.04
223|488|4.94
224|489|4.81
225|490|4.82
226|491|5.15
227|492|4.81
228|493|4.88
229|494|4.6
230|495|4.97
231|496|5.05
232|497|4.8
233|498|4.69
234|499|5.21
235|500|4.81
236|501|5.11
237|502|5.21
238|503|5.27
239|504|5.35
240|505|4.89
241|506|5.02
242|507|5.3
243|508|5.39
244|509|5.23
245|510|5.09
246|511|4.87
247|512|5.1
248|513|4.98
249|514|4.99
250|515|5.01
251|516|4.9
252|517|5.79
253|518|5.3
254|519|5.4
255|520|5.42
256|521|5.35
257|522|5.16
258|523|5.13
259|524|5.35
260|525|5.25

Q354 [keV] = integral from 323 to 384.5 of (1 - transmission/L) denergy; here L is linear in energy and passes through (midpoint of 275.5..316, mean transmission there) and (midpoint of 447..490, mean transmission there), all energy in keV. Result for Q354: 4.4 keV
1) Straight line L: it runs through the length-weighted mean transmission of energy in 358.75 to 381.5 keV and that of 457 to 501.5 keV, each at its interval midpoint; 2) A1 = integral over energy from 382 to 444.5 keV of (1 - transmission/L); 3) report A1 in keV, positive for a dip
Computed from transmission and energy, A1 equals 5.5 keV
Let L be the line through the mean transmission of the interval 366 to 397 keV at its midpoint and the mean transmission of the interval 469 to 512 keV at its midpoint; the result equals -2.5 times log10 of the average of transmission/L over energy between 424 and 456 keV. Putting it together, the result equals 0.10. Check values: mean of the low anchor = 4.36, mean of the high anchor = 4.96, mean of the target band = 4.28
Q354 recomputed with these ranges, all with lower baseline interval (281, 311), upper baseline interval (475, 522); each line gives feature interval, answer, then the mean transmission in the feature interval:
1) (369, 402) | 3.2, 4.31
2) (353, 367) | 1.8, 4.09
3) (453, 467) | 1.4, 4.45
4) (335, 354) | 1.9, 4.2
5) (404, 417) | 2.6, 3.87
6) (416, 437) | 2.9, 4.2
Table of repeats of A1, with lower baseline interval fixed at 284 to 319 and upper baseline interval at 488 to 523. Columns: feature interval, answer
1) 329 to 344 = 1.4 keV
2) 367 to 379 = 0.5 keV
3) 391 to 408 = 2.6 keV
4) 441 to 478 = 3.7 keV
